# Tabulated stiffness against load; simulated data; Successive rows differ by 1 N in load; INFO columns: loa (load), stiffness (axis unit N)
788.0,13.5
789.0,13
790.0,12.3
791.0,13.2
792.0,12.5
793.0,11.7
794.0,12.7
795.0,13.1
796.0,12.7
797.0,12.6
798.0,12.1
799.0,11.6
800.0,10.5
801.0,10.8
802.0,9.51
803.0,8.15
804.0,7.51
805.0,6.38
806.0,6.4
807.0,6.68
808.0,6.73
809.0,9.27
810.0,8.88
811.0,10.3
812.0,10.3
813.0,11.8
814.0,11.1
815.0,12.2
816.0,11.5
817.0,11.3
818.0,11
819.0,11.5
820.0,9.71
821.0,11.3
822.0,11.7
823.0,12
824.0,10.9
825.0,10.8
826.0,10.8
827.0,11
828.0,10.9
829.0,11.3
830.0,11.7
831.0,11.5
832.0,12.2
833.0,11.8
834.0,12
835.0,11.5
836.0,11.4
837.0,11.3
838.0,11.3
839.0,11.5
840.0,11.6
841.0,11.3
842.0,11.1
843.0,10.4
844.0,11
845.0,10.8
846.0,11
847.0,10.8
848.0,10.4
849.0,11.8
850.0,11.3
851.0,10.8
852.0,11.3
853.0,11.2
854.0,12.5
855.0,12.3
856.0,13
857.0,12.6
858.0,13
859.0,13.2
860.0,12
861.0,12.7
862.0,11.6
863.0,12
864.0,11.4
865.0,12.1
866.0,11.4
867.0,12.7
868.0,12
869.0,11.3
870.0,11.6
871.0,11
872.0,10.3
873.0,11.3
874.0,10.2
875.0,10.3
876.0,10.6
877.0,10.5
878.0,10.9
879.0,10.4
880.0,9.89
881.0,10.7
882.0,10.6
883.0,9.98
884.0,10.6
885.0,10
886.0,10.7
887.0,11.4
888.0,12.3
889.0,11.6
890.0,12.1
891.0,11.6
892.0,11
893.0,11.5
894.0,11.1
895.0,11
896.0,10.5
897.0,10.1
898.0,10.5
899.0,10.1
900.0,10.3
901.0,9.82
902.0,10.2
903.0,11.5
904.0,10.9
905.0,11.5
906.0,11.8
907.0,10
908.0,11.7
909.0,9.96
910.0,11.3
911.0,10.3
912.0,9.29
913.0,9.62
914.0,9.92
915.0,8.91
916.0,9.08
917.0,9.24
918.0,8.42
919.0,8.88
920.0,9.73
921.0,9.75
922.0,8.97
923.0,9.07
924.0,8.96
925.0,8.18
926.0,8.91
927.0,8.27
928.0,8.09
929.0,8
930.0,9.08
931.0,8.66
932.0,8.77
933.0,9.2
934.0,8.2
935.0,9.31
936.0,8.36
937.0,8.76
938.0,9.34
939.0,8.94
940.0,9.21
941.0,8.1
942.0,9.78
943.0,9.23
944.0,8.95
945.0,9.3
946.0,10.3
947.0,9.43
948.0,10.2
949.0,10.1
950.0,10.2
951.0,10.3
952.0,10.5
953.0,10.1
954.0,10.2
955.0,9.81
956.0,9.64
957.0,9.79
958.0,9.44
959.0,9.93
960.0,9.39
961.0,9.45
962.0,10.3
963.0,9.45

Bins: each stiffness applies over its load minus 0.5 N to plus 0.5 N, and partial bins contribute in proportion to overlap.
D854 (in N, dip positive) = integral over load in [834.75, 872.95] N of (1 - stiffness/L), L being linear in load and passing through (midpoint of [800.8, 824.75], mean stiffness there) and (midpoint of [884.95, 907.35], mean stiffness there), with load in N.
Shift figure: -4.34 N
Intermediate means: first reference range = 9.87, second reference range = 11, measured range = 11.6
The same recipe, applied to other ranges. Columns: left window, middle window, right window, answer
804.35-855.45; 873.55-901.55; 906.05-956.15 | -2.0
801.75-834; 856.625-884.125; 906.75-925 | -3.9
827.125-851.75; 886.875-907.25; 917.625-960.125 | -1.8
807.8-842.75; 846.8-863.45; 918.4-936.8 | -2.4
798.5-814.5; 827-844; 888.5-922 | -3.4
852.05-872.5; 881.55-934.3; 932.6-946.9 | 1.3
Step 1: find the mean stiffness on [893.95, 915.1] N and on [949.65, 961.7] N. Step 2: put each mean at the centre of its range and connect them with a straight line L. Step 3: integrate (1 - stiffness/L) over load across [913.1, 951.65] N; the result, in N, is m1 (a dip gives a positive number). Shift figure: 4.0 N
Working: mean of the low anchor 10.5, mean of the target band 9.12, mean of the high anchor 9.9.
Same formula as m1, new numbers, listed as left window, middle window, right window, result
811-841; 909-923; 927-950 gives 0.0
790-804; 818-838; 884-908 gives 0.0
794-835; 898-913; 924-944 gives -2.2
